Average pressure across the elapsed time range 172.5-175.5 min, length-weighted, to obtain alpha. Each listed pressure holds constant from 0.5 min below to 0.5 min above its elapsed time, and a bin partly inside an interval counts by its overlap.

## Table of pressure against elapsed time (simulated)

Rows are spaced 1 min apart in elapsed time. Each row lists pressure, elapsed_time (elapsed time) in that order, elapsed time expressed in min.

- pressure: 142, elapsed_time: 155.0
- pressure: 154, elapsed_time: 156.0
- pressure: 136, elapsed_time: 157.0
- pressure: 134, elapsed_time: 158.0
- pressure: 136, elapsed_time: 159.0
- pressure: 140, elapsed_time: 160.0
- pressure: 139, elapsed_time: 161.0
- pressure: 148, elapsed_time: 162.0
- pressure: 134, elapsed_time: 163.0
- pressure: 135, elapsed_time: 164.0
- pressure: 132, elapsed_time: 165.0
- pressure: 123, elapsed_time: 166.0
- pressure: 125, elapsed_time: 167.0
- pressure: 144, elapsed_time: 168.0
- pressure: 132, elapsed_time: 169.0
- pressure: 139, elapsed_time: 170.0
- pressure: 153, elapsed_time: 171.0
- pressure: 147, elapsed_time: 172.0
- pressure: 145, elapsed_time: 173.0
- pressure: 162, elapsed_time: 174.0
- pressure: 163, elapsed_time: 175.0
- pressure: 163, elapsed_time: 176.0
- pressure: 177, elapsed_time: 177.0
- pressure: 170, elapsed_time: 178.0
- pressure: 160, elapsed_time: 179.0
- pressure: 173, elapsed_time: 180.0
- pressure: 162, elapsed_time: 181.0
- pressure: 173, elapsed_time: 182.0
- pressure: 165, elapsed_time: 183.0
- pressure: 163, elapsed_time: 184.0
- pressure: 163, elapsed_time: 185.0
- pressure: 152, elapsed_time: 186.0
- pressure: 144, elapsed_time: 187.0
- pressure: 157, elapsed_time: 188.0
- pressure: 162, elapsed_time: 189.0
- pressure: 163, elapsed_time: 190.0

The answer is 157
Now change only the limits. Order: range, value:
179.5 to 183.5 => 168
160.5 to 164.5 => 139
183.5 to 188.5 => 156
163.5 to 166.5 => 130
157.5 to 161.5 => 137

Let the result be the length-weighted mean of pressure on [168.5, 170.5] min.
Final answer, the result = 136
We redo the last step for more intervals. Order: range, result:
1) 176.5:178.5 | 174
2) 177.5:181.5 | 166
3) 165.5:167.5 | 124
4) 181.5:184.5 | 167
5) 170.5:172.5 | 150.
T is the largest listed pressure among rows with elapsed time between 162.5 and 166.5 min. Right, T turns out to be 135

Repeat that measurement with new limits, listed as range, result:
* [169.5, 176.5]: 163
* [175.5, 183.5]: 177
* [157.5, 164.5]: 148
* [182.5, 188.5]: 165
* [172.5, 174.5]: 162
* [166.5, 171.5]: 153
